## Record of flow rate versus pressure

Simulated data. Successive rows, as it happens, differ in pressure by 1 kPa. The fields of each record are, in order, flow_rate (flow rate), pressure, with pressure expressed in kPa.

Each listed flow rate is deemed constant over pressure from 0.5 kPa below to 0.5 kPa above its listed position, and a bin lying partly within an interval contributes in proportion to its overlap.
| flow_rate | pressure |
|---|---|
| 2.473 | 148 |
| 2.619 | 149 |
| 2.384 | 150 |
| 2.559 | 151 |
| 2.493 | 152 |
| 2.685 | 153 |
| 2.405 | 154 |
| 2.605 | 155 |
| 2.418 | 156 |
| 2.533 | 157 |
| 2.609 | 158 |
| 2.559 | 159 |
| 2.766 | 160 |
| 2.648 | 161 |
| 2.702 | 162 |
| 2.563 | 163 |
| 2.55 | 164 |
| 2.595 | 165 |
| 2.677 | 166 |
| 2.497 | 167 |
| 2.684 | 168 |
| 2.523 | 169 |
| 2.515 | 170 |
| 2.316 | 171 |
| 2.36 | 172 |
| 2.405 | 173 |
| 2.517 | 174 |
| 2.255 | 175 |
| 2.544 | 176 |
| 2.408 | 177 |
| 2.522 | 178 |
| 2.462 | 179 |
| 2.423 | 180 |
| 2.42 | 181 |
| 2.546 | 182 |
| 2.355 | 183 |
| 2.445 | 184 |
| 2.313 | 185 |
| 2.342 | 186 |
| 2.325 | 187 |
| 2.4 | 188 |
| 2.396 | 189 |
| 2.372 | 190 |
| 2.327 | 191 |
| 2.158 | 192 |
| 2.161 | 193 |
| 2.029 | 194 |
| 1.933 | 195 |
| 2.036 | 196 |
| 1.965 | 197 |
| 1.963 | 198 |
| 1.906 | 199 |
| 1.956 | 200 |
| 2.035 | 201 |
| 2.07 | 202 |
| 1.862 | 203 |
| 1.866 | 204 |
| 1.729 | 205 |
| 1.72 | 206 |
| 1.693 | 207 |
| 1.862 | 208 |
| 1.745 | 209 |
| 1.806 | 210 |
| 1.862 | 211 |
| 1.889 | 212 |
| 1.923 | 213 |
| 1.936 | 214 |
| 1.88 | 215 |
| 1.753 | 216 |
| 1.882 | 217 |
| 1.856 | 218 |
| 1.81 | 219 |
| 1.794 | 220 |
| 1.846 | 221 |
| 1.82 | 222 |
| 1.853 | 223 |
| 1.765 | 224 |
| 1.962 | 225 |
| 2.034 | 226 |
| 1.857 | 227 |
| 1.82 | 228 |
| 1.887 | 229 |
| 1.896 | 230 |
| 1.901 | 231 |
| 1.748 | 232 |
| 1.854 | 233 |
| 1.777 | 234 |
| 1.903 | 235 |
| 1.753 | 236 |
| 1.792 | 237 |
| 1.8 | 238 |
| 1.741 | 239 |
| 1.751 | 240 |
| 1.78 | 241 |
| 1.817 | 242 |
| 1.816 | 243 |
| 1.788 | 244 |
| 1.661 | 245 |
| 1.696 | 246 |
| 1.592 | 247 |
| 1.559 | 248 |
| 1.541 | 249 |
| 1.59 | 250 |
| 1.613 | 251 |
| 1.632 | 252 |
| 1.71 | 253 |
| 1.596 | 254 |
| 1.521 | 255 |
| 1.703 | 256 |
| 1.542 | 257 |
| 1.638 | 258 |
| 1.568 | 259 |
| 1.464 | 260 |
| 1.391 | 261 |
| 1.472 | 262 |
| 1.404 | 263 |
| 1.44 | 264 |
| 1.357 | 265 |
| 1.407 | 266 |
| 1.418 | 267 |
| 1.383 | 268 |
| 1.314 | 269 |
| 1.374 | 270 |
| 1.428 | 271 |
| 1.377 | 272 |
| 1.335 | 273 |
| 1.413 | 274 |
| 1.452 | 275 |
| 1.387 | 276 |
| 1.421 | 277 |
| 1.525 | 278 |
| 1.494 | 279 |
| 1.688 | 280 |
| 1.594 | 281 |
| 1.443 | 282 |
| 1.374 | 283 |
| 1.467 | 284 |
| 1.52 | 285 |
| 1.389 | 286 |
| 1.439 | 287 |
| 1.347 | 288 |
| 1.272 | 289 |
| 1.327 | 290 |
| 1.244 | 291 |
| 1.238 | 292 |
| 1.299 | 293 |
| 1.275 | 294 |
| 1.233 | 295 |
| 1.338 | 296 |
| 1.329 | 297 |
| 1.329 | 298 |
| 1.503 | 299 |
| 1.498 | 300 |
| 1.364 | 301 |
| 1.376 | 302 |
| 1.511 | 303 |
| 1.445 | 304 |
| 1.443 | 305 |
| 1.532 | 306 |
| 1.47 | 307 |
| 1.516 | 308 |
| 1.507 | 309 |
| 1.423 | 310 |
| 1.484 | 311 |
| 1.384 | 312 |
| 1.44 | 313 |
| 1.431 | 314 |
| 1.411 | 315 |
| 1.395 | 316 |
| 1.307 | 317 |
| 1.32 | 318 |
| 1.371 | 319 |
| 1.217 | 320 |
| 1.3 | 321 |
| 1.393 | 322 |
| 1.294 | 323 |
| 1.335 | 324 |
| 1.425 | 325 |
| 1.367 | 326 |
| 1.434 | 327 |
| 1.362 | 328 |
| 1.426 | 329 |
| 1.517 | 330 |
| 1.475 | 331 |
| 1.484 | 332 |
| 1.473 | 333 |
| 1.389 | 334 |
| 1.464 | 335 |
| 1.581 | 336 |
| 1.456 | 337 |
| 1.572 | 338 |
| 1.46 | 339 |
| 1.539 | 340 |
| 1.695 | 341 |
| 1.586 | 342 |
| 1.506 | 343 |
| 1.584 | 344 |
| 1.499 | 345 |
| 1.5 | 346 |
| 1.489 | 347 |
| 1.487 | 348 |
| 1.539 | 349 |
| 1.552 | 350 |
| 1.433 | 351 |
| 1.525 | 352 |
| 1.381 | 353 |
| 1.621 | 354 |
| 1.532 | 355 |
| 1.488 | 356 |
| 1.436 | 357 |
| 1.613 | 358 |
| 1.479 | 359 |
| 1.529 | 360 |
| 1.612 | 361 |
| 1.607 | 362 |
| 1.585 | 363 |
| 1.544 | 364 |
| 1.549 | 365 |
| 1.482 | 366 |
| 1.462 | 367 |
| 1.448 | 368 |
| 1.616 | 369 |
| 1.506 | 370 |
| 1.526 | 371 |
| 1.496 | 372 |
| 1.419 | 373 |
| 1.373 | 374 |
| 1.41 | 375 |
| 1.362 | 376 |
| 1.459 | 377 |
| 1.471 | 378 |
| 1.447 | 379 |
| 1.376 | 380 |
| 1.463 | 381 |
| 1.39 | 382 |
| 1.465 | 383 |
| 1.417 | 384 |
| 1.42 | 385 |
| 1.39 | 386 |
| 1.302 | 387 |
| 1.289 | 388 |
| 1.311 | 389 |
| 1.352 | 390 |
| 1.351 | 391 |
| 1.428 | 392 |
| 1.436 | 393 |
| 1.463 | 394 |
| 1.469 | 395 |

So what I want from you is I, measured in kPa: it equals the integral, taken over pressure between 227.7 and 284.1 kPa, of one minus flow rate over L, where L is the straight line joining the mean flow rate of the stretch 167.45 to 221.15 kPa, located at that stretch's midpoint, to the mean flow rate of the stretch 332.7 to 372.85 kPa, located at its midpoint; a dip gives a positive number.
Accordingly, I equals 9.1 kPa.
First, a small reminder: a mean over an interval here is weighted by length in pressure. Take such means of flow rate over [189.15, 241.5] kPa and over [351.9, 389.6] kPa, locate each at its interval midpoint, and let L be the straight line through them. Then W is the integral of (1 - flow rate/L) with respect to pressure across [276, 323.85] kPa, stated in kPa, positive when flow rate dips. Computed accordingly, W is 7.5 kPa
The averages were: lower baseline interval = 1.89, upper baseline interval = 1.47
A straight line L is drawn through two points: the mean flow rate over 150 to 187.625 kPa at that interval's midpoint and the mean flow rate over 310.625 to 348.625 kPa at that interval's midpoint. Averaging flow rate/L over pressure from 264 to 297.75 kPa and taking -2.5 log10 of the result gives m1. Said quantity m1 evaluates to 0.26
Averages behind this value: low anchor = 2.5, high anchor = 1.44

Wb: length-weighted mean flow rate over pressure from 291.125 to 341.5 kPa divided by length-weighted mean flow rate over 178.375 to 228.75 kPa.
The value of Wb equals 0.70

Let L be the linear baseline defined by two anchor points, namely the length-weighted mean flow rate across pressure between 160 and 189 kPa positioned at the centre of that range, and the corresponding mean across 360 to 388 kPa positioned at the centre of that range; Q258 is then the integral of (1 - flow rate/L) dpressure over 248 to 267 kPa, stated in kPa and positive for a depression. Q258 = 4.9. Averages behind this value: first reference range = 2.48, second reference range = 1.46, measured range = 1.53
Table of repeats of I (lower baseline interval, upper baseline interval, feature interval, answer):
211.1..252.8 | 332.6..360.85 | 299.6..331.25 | 3.6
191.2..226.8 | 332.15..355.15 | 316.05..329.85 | 1.9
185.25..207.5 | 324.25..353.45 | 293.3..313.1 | 2.6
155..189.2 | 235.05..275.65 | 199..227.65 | 2.4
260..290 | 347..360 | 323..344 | 0.2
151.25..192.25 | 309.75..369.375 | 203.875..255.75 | 8.5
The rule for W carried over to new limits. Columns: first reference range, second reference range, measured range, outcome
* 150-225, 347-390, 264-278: 3.6 kPa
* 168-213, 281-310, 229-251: 0.7 kPa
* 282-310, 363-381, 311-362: -1.0 kPa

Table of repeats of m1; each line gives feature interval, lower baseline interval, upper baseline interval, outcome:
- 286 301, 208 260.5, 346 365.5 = 0.23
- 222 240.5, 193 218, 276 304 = -0.06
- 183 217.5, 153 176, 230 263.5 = 0.08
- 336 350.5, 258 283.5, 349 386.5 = -0.04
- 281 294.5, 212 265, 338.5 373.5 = 0.20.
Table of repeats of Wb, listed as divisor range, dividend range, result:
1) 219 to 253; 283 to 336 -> 0.79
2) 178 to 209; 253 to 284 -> 0.69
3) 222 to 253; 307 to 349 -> 0.82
